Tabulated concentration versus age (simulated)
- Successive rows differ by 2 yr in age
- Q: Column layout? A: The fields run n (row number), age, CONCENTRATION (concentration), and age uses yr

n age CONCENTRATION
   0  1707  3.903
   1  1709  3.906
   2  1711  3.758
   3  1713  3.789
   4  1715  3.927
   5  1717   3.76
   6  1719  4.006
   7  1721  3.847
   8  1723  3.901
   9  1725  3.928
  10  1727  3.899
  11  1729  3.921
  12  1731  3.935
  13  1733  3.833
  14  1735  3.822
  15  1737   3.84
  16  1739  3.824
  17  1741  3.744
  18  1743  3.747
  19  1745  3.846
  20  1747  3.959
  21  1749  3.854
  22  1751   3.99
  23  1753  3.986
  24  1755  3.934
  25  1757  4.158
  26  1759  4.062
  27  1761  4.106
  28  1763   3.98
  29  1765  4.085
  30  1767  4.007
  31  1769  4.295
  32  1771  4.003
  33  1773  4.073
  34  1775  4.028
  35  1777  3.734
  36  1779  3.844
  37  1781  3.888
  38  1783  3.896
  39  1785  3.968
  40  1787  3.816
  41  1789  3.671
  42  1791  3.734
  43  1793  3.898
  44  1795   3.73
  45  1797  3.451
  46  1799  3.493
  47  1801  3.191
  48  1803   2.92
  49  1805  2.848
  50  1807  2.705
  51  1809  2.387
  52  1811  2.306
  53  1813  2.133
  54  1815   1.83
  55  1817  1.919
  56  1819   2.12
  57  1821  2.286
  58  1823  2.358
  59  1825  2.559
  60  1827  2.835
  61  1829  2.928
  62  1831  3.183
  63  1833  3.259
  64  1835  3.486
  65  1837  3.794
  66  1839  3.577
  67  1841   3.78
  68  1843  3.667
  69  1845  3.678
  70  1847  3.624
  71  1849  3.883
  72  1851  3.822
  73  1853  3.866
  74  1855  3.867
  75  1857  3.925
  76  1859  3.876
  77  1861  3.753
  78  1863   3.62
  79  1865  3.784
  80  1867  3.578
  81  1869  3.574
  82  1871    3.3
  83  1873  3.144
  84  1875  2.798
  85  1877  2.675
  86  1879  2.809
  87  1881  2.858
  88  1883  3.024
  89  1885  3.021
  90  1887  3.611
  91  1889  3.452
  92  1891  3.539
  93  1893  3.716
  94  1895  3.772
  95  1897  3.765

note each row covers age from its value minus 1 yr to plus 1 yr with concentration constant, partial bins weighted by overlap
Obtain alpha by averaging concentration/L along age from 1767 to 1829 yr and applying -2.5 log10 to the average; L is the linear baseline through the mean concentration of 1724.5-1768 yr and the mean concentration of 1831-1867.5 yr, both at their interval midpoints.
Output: 0.19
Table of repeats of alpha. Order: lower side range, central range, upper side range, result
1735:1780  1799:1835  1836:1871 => 0.41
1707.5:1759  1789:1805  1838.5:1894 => 0.07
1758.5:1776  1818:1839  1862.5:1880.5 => 0.22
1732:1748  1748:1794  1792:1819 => -0.19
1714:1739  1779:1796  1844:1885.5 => -0.04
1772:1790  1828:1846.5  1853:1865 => 0.10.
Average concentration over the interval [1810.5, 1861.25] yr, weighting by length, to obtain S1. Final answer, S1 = 3.17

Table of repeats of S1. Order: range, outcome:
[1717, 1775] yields 3.95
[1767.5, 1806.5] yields 3.7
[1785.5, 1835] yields 2.92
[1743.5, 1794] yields 3.95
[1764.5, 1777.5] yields 4.04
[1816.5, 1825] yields 2.23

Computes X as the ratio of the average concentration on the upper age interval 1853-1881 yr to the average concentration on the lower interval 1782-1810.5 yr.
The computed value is 1.0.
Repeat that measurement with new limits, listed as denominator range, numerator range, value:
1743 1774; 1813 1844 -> 0.72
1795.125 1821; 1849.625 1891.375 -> 1.30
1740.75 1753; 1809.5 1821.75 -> 0.54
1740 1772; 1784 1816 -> 0.79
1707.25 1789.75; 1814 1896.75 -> 0.84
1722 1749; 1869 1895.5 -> 0.83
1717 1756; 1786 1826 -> 0.74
